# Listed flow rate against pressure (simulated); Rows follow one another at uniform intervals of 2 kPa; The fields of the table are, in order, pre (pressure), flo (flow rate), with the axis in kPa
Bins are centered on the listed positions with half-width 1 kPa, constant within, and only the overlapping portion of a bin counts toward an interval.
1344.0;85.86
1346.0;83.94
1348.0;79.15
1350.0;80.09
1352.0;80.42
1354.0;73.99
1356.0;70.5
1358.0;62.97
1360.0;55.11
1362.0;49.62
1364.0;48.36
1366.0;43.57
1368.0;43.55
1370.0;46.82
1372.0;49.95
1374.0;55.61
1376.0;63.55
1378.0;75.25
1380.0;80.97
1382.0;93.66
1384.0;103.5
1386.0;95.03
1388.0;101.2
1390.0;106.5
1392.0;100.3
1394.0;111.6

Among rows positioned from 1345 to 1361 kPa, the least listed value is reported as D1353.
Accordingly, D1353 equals 55.11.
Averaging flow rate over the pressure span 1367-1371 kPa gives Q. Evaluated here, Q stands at 45.2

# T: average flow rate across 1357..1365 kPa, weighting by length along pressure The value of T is 54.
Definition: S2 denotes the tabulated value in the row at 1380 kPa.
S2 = 80.97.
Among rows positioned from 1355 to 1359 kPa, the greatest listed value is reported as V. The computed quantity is 70.5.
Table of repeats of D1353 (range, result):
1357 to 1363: 49.62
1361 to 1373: 43.55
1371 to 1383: 49.95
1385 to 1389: 95.03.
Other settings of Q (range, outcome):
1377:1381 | 78.1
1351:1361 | 68.6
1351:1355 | 77.2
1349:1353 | 80.3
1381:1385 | 98.6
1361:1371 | 46.4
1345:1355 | 79.5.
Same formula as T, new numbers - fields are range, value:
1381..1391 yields 100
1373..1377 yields 59.6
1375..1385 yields 83.4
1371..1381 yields 65.1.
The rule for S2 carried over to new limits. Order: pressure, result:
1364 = 48.36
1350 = 80.09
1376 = 63.55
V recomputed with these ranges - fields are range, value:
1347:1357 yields 80.42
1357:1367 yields 62.97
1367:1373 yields 49.95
